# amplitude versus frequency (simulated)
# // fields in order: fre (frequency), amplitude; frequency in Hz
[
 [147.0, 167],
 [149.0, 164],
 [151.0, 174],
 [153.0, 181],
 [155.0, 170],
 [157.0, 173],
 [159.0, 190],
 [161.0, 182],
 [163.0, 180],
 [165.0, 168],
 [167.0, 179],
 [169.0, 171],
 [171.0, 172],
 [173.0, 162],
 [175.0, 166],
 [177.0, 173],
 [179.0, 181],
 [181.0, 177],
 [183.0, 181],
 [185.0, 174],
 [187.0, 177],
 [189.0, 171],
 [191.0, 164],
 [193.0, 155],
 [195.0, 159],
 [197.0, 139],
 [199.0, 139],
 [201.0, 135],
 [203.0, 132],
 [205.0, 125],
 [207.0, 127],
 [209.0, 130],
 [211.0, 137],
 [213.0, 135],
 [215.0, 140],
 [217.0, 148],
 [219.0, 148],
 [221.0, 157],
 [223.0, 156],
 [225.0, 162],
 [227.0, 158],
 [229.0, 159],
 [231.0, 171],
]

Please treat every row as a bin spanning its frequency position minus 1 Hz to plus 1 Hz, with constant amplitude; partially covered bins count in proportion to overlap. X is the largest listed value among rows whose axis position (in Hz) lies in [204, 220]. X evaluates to 148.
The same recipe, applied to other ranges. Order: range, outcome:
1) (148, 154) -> 181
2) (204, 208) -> 127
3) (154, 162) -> 190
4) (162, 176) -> 180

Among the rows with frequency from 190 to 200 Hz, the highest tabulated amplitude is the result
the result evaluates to 164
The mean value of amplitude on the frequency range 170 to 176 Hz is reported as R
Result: 167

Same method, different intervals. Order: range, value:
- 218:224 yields 154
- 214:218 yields 144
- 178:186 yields 178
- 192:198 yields 151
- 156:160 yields 182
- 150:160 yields 178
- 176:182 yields 177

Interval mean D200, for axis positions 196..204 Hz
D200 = 136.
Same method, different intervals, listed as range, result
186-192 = 171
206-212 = 131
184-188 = 176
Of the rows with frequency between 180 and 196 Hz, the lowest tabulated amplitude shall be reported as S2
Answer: 155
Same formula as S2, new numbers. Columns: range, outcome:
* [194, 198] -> 139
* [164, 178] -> 162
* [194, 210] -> 125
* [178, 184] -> 177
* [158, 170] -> 168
